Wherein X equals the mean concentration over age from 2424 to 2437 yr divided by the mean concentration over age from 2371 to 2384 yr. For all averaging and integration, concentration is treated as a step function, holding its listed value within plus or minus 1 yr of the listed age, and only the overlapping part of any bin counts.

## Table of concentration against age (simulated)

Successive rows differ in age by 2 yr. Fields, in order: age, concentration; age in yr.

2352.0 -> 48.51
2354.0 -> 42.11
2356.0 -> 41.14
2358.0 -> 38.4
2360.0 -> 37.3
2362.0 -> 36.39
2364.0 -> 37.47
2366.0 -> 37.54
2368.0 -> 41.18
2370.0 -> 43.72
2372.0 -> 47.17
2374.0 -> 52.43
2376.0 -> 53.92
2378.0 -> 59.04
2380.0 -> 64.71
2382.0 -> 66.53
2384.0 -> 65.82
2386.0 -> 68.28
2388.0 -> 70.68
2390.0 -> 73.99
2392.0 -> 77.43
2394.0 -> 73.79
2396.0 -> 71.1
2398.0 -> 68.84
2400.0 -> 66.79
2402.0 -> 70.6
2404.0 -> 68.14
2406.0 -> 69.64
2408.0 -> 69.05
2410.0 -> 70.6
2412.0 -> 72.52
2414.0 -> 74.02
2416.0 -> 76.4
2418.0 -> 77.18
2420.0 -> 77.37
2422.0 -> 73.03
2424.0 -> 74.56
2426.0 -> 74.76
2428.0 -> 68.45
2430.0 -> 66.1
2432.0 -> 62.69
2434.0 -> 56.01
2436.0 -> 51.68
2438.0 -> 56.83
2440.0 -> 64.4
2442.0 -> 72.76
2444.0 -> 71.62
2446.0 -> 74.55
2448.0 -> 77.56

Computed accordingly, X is 1.11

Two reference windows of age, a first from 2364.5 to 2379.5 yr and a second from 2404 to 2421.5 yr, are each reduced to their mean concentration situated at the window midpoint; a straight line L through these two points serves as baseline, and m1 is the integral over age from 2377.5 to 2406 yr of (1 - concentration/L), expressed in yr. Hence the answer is -4.4 yr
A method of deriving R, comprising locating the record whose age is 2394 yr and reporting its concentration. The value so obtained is 73.79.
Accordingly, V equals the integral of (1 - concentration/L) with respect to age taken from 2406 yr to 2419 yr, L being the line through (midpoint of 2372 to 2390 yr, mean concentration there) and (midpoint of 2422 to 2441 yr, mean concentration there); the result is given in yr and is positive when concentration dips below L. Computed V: -1.9 yr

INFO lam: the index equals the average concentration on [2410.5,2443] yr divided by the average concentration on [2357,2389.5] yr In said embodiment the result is 1.33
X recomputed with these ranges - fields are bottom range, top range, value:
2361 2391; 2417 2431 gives 1.34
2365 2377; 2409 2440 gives 1.49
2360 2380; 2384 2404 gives 1.54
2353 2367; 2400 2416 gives 1.83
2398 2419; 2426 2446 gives 0.90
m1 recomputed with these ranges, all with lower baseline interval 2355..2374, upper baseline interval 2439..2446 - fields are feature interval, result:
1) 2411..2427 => -3.6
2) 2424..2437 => 0.3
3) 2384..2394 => -4.4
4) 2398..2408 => -2.4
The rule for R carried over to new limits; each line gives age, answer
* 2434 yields 56.01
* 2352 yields 48.51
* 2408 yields 69.05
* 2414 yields 74.02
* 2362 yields 36.39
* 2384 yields 65.82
